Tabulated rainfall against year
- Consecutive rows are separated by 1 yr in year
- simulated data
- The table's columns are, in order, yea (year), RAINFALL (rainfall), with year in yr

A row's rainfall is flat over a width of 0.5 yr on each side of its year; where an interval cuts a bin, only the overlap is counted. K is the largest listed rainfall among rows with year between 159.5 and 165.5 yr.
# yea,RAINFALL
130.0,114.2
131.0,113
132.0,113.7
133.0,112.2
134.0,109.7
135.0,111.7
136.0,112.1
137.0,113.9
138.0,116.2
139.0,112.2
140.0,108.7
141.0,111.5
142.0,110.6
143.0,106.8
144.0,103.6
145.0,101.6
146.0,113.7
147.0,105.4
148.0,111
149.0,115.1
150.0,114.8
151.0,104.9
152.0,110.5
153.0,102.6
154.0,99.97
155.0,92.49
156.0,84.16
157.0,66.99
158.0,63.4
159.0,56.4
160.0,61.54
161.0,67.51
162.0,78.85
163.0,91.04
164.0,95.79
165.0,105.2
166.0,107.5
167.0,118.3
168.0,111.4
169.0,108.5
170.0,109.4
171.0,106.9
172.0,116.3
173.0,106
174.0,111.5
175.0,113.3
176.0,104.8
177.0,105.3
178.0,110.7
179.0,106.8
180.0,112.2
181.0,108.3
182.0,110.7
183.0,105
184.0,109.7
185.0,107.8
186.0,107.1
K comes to 105.2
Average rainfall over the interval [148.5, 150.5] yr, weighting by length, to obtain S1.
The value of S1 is 115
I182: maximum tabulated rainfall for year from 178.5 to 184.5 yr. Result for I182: 112.2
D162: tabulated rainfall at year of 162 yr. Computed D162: 78.85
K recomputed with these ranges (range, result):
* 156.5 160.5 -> 66.99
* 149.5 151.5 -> 114.8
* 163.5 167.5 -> 118.3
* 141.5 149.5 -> 115.1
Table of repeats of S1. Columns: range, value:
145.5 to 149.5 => 111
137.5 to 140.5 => 112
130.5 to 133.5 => 113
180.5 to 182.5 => 110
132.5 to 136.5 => 111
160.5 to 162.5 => 73.2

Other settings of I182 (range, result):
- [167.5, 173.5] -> 116.3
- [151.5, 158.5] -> 110.5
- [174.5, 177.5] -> 113.3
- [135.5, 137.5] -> 113.9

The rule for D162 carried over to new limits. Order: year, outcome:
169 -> 108.5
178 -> 110.7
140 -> 108.7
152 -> 110.5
